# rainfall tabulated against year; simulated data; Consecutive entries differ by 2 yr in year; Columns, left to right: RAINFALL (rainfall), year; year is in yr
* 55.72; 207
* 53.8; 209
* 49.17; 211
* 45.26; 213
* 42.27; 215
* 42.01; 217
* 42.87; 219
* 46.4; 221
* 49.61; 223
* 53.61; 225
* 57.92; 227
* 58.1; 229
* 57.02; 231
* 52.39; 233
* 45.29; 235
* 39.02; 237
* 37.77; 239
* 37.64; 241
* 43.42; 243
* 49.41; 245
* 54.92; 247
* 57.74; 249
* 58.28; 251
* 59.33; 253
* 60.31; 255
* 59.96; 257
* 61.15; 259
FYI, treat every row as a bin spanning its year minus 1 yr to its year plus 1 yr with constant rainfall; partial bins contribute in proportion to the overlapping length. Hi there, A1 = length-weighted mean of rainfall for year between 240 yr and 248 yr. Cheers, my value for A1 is 46.3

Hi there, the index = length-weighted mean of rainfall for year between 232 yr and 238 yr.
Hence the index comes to 45.6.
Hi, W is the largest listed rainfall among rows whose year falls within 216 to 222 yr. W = 46.4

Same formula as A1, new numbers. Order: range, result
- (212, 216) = 43.8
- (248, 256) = 58.9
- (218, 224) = 46.3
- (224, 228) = 55.8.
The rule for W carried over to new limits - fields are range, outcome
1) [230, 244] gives 57.02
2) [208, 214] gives 53.8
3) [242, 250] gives 57.74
